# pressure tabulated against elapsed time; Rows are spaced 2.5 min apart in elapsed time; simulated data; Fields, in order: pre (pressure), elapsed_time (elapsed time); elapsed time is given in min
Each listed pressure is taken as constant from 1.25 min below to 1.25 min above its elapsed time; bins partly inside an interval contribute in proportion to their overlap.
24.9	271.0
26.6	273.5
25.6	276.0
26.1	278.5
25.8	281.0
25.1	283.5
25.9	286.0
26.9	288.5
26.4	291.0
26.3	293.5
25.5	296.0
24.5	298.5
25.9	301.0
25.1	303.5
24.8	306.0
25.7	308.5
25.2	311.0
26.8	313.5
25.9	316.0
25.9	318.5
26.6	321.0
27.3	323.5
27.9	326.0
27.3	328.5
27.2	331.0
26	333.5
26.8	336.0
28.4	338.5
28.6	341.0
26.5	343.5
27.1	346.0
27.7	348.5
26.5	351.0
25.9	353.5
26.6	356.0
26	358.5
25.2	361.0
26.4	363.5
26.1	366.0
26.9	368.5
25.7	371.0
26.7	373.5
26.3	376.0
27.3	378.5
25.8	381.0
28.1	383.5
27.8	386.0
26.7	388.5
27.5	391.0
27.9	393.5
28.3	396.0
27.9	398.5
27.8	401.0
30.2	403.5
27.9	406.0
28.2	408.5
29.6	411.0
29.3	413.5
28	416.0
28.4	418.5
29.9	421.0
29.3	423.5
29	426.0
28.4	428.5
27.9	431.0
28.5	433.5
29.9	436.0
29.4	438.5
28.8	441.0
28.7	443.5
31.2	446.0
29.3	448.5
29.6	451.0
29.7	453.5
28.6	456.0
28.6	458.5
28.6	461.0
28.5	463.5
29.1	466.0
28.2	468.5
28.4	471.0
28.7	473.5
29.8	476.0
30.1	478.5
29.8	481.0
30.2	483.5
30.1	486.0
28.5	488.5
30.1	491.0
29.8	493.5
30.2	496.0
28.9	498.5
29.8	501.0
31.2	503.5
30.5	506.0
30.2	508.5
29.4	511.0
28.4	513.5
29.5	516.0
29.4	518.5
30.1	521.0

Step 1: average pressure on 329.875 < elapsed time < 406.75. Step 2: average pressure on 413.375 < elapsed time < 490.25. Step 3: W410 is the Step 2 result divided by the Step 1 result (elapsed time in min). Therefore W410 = 1.1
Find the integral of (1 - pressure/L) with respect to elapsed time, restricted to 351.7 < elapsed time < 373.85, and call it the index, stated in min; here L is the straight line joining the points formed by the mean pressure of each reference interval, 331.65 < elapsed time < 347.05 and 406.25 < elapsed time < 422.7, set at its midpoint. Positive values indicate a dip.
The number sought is 1.3 min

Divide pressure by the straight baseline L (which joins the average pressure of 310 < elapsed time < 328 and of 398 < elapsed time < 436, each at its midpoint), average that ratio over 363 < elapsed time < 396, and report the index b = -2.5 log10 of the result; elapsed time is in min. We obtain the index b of 0.04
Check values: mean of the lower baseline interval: 26.6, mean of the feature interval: 26.9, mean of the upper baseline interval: 28.7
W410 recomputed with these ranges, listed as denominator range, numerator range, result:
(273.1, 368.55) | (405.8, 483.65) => 1.10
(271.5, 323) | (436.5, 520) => 1.14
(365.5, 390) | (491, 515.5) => 1.11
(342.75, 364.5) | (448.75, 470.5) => 1.09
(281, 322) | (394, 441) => 1.12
